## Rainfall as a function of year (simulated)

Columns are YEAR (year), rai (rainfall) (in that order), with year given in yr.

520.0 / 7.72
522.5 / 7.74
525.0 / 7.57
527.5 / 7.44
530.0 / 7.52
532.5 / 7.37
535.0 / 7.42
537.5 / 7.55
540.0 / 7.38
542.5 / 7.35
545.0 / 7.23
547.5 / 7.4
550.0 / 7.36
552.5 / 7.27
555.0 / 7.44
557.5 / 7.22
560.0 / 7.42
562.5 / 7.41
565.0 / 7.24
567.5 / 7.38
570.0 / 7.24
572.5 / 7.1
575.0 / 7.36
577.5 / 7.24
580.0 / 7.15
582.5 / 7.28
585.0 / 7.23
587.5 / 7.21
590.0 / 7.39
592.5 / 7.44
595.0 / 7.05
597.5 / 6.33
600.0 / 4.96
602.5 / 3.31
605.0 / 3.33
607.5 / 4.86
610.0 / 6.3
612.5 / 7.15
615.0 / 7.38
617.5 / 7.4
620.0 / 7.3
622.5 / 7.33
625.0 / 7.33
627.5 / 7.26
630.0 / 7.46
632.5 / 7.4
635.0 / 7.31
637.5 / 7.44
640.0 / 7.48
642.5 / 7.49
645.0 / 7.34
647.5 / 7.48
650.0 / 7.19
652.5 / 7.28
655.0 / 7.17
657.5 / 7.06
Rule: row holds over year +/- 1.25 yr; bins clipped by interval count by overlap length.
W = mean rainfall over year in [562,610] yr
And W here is 6.53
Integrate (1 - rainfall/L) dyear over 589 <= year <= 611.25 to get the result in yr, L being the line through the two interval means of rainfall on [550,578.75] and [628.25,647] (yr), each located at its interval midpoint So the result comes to 5.2 yr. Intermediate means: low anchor 7.3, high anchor 7.42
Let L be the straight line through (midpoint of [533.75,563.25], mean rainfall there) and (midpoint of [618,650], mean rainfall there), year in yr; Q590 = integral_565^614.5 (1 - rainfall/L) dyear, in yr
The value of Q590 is 5.7 yr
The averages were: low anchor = 7.37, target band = 6.52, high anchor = 7.38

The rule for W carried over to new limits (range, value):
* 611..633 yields 7.32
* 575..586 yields 7.24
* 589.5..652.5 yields 6.75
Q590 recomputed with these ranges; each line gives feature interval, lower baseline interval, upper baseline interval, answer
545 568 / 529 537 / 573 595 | 0.07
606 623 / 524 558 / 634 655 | 1.45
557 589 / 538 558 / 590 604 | -3.22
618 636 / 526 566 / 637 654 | 0.09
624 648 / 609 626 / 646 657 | -0.56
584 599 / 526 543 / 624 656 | 0.66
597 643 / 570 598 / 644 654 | 4.47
